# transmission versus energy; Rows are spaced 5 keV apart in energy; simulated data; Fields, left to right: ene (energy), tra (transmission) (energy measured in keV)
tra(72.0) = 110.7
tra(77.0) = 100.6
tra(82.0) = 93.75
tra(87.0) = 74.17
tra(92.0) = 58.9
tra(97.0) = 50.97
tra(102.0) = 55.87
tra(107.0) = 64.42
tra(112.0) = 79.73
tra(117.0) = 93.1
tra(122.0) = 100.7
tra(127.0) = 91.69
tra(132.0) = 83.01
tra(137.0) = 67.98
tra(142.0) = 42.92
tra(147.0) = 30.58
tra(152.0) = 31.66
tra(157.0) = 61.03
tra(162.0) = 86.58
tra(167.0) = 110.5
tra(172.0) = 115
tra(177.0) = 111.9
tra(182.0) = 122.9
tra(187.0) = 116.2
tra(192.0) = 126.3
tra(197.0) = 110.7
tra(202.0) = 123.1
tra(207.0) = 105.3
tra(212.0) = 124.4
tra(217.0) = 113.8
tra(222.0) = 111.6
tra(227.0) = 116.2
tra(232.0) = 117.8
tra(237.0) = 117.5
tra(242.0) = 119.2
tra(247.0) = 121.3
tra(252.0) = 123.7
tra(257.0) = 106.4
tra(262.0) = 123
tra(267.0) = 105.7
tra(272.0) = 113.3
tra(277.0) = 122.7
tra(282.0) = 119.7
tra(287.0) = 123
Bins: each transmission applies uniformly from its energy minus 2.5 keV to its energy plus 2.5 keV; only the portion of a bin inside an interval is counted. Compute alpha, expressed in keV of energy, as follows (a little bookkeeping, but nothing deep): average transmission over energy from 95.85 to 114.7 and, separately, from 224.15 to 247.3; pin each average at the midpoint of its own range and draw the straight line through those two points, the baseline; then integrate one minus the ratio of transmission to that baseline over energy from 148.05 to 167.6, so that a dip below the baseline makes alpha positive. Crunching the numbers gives 4.75 keV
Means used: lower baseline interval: 63.9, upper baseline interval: 118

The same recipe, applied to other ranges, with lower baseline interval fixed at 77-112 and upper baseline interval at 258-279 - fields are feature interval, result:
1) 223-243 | -2.1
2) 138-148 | 4.8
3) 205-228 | -2.9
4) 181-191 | -2.8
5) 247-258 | -0.7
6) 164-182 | -4.5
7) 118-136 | -2.7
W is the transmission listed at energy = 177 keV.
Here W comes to 111.9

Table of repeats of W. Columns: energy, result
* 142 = 42.92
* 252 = 123.7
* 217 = 113.8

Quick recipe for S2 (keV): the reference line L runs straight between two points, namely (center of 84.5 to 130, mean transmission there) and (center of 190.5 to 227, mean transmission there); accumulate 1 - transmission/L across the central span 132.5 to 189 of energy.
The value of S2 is 9.7 keV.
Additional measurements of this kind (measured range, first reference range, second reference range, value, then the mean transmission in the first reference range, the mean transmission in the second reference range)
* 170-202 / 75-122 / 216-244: -4.7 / 75.7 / 116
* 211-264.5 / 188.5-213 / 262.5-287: -0.2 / 117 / 117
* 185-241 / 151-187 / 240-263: -4.8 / 95.6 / 118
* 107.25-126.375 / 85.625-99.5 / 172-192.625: -3.0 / 60.3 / 118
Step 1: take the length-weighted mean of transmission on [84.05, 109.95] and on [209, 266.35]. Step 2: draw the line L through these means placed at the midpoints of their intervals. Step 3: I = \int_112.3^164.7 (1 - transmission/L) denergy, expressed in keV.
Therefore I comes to 4.7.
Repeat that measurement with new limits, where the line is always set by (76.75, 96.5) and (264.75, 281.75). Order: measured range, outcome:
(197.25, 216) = -2.8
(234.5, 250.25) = -1.6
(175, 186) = -2.5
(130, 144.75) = 4.0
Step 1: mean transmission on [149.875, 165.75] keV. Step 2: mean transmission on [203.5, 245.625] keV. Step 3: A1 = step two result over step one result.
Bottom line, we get 1.80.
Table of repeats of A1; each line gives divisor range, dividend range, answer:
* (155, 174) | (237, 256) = 1.28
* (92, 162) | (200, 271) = 1.76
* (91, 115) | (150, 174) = 1.29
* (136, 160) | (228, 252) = 2.57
